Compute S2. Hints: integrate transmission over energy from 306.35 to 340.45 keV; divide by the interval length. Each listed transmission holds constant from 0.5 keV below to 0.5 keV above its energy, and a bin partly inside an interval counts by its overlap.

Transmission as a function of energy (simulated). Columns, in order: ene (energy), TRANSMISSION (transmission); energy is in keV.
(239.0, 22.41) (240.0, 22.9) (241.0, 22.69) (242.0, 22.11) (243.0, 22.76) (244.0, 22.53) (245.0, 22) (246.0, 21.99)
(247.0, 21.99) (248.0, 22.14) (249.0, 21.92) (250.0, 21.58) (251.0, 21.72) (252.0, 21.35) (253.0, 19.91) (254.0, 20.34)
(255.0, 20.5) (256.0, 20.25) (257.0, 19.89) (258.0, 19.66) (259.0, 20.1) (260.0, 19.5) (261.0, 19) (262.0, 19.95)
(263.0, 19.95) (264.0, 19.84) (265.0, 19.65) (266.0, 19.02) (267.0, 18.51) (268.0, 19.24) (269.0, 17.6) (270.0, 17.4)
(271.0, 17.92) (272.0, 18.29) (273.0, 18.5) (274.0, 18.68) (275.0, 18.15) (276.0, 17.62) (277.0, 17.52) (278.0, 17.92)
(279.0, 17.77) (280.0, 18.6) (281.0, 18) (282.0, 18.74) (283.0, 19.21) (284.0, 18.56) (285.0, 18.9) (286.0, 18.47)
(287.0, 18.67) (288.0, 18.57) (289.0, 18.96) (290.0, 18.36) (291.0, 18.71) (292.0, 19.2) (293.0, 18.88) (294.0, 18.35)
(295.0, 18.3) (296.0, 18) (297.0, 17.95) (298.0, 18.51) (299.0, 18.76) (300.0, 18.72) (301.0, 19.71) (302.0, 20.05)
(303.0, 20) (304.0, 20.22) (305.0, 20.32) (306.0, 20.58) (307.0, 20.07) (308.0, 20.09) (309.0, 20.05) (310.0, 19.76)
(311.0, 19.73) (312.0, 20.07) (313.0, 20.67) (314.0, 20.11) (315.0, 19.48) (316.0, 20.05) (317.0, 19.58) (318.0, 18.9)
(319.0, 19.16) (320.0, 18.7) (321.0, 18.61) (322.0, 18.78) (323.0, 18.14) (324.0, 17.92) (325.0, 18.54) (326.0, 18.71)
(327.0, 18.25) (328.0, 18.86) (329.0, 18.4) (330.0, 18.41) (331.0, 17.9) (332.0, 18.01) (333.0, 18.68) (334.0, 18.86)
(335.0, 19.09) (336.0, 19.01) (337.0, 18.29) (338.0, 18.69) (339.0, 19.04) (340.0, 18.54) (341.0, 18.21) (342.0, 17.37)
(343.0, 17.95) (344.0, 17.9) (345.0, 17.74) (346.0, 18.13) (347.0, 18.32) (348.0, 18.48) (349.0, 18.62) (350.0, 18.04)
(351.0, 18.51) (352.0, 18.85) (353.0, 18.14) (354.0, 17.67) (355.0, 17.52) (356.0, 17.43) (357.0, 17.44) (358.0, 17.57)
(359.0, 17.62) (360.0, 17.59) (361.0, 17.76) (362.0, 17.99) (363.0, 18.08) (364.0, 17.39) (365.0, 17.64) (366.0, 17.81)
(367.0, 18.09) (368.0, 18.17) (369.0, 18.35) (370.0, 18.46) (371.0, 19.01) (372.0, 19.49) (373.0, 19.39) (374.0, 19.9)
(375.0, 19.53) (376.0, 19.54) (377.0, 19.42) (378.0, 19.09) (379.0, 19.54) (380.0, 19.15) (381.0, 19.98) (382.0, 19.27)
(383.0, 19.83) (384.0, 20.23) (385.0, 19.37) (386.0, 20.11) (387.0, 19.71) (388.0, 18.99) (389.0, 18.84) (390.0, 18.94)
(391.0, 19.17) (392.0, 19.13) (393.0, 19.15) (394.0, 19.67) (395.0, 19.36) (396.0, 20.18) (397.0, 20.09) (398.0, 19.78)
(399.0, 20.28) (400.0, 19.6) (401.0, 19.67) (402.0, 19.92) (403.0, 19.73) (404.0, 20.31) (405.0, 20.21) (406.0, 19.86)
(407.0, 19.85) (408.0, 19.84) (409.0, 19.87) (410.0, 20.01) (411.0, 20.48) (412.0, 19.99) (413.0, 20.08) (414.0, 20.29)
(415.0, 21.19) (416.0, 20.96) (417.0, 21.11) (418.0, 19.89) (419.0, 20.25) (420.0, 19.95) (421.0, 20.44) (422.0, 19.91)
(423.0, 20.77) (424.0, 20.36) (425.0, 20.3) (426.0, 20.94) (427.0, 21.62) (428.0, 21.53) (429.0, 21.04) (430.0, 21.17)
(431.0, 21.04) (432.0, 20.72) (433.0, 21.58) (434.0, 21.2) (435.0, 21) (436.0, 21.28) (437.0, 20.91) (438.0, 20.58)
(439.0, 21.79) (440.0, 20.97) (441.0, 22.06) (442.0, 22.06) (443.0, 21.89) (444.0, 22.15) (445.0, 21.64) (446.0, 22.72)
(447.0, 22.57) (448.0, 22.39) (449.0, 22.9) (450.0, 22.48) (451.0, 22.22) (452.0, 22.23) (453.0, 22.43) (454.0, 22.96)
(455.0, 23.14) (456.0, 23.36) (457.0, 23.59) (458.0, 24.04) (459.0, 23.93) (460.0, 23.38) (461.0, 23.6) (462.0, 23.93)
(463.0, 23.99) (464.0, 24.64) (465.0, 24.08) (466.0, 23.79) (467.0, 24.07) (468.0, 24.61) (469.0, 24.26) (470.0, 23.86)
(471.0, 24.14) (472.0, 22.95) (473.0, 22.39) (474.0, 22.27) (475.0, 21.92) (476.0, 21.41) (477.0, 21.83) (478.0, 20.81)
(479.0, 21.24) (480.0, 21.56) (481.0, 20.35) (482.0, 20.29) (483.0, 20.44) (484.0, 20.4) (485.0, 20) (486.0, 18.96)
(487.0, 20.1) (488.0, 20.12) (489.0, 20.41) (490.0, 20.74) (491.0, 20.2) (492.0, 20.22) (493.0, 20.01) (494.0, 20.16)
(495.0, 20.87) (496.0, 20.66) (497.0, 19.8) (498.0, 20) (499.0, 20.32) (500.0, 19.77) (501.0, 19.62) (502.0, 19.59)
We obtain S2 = 19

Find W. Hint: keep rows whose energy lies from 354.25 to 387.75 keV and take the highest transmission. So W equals 20.23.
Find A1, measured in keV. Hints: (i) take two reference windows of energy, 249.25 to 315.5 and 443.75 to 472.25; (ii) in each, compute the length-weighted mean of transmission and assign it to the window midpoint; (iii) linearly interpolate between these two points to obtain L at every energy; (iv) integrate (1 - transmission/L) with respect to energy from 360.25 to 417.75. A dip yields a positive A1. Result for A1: 6.0 keV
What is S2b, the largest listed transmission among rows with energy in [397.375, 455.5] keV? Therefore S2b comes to 23.14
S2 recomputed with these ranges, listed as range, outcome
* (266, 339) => 18.8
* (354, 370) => 17.8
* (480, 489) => 20.2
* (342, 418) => 19.1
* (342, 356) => 18.1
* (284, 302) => 18.7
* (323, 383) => 18.4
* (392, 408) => 19.8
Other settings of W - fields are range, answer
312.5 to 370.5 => 20.67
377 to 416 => 21.19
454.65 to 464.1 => 24.64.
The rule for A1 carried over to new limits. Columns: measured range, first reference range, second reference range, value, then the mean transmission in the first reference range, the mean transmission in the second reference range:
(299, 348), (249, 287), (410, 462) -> 2.3 keV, 19.2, 21.6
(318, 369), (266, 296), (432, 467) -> 4.4 keV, 18.4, 22.6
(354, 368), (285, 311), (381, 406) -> 1.3 keV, 19.2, 19.7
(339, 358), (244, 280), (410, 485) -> 2.4 keV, 19.7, 21.9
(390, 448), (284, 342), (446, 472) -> 4.3 keV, 19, 23.4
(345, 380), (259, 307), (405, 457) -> 3.0 keV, 18.8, 21.2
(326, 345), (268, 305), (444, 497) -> 1.1 keV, 18.6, 22.1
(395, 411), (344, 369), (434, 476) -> 0.2 keV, 17.9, 22.8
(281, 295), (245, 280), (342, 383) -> 0.4 keV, 19.6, 18.4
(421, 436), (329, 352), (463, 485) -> 0.1 keV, 18.4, 22.4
